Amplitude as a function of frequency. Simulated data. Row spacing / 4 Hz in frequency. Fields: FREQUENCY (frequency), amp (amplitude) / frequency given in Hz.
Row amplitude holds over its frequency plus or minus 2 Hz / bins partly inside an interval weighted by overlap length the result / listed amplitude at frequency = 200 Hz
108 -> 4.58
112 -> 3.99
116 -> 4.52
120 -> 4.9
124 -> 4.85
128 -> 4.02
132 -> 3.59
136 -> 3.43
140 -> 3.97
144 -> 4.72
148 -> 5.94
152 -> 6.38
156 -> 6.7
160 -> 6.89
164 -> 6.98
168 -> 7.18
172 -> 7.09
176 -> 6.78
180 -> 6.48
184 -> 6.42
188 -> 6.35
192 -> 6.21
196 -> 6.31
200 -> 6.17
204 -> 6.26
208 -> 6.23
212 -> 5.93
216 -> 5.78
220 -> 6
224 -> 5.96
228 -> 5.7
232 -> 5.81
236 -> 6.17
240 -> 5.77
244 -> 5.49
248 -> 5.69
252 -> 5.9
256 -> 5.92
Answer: 6.17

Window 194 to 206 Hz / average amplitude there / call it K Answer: 6.25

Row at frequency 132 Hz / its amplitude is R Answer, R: 3.59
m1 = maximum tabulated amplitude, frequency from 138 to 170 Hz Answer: 7.18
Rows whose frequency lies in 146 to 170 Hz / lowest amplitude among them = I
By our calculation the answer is 5.94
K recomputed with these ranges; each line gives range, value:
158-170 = 7.02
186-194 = 6.28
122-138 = 3.97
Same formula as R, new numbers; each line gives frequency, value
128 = 4.02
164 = 6.98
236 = 6.17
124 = 4.85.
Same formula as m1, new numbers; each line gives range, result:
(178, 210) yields 6.48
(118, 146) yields 4.9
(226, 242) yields 6.17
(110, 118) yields 4.52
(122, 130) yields 4.85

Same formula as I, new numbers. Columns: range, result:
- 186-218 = 5.78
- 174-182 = 6.48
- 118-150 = 3.43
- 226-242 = 5.7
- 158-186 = 6.42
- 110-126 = 3.99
